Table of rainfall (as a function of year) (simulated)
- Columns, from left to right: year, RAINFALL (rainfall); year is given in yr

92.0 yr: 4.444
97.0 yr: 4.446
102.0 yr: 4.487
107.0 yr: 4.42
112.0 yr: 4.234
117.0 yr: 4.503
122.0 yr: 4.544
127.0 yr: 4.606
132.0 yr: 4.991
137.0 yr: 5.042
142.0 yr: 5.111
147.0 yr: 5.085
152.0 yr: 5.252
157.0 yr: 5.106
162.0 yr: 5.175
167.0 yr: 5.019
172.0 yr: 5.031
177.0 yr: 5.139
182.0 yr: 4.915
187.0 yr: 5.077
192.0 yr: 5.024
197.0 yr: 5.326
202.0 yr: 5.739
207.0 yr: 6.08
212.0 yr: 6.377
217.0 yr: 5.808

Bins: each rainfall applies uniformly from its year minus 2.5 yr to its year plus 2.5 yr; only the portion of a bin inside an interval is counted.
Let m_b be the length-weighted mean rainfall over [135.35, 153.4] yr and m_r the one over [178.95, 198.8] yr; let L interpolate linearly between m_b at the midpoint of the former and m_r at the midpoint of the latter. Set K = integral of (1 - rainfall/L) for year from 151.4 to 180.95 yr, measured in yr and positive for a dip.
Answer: 0.0 yr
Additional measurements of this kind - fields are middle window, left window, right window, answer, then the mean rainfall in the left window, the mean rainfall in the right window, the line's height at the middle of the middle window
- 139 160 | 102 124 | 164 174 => -1.37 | 4.43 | 5.03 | 4.82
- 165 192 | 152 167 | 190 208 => 1.43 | 5.14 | 5.51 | 5.32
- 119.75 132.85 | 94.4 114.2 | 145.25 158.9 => 0.19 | 4.4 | 5.15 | 4.75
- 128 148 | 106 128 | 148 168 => -0.89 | 4.45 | 5.14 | 4.81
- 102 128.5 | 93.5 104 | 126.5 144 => 1.32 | 4.46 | 4.97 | 4.69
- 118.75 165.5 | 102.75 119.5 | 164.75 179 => -2.43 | 4.4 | 5.06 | 4.74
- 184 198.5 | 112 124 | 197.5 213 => 1.48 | 4.46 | 5.94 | 5.7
